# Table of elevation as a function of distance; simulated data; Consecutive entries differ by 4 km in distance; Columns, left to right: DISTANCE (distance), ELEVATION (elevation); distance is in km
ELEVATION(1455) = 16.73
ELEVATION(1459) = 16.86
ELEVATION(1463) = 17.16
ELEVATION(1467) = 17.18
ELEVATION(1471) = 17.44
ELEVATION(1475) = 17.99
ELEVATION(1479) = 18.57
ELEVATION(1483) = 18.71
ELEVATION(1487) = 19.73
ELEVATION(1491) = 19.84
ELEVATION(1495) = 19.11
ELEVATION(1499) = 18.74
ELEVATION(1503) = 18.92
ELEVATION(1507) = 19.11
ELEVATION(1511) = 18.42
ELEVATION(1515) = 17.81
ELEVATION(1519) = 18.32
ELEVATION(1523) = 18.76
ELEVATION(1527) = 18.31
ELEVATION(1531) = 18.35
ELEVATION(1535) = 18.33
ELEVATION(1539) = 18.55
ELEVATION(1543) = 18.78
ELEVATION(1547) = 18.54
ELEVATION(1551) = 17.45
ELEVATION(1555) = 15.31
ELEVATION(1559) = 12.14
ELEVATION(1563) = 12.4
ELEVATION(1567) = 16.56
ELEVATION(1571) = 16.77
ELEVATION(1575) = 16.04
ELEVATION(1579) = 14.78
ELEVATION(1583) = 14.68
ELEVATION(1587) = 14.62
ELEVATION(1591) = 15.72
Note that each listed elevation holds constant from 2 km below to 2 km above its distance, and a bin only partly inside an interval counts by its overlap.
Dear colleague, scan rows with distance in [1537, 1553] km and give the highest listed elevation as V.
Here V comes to 18.78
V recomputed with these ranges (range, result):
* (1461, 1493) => 19.84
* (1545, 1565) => 18.54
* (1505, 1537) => 19.11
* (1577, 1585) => 14.78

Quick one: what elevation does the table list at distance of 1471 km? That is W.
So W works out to 17.44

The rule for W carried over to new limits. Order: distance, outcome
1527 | 18.31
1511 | 18.42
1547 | 18.54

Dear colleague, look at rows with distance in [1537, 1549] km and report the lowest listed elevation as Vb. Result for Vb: 18.54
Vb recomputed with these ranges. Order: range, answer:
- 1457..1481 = 16.86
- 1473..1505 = 17.99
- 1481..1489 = 18.71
